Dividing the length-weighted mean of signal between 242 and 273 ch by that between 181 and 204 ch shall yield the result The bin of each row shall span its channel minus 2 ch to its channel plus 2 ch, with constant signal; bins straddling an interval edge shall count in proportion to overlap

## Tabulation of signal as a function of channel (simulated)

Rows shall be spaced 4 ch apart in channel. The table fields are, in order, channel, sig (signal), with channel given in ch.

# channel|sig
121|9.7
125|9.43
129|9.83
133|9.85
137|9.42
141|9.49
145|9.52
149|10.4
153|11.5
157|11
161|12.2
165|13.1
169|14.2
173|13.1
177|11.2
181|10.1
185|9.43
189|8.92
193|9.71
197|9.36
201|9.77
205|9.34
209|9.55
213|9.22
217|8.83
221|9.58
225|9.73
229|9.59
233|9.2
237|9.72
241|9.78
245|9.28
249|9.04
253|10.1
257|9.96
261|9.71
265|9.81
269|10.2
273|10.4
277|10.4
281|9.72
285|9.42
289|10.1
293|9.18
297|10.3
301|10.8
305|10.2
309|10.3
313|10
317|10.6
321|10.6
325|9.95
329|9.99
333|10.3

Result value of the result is 1.03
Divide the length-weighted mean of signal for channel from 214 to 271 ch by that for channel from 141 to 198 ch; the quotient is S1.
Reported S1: 0.9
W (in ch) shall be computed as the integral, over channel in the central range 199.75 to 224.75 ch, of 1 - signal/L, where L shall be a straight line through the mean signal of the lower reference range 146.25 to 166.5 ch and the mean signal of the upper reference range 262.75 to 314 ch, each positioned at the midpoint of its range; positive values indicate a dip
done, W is 3.5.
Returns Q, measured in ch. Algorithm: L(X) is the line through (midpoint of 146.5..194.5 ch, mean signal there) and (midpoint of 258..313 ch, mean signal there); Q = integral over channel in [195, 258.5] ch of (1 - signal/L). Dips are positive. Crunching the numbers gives 6.8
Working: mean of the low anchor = 11.2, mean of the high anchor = 10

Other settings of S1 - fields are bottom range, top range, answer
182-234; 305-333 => 1.09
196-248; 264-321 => 1.07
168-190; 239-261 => 0.87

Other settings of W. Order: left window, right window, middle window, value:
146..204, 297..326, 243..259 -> 1.5 ch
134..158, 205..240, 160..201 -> -4.9 ch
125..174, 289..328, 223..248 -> 2.5 ch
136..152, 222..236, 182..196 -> 0.4 ch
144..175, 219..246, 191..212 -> 2.1 ch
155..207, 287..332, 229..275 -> 3.3 ch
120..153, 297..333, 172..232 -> 1.4 ch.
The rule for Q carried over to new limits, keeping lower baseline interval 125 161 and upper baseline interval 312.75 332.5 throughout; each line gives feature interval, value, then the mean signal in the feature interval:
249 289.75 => 1.2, 9.93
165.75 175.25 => -3.1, 13.5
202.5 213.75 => 0.9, 9.4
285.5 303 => 0.4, 10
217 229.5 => 0.9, 9.51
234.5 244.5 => 0.6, 9.65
